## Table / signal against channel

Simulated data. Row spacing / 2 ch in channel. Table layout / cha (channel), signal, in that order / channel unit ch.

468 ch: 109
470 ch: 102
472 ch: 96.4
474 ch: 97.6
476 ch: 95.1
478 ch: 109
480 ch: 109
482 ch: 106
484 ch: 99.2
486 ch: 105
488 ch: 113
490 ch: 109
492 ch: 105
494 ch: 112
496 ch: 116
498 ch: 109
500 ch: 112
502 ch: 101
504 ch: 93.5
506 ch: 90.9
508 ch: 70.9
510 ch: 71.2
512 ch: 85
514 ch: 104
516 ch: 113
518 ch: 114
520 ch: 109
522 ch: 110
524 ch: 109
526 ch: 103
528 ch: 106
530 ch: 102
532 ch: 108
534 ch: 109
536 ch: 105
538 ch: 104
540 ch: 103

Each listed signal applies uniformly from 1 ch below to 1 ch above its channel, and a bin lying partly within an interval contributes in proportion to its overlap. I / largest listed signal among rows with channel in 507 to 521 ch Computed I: 114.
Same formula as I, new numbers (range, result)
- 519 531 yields 110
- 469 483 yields 109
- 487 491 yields 113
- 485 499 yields 116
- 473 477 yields 97.6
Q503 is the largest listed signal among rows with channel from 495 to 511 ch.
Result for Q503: 116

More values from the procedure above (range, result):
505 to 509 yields 90.9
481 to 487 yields 106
